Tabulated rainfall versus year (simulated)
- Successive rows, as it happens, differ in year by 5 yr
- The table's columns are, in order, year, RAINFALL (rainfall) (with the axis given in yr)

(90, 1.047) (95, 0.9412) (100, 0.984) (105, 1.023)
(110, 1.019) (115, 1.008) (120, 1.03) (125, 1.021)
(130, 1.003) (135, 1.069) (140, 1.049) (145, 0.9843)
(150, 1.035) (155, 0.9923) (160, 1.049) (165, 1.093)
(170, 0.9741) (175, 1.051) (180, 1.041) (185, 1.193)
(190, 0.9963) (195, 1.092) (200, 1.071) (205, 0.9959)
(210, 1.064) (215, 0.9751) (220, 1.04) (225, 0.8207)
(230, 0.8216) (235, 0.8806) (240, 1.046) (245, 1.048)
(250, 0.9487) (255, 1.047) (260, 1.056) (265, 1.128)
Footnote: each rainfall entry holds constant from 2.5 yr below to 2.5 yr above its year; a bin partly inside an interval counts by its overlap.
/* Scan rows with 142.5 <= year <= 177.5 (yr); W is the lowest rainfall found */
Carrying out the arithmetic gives 0.9741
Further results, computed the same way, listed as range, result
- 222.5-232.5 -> 0.8207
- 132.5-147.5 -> 0.9843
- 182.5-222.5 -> 0.9751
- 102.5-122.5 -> 1.008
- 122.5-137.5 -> 1.003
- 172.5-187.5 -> 1.041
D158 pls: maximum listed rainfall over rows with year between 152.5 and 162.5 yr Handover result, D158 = 1.049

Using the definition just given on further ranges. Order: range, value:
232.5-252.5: 1.048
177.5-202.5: 1.193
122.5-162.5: 1.069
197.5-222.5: 1.071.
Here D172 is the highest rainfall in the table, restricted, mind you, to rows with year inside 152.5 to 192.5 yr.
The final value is 1.193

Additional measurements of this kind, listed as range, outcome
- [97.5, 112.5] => 1.023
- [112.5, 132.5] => 1.03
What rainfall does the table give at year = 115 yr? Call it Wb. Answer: 1.008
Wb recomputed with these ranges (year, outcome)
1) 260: 1.056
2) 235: 0.8806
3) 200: 1.071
